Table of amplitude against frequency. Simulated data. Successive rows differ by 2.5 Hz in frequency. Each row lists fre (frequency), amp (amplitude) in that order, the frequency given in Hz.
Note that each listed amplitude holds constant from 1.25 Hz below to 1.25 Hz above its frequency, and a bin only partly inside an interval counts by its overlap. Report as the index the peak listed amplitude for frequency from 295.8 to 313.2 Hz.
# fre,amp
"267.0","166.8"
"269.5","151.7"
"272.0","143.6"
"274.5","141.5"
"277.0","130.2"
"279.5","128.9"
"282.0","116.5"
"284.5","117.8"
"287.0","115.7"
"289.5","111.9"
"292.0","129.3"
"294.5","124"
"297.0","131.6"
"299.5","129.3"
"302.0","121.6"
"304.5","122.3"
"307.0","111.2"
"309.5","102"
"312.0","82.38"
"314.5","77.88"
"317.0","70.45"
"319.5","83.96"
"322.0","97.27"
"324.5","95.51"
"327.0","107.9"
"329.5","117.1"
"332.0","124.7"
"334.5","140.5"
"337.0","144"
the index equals 131.6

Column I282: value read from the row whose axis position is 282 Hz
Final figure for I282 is 116.5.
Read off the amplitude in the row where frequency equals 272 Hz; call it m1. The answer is 143.6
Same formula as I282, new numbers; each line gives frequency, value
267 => 166.8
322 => 97.27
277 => 130.2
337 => 144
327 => 107.9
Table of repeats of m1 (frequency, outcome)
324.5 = 95.51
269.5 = 151.7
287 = 115.7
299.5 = 129.3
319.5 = 83.96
